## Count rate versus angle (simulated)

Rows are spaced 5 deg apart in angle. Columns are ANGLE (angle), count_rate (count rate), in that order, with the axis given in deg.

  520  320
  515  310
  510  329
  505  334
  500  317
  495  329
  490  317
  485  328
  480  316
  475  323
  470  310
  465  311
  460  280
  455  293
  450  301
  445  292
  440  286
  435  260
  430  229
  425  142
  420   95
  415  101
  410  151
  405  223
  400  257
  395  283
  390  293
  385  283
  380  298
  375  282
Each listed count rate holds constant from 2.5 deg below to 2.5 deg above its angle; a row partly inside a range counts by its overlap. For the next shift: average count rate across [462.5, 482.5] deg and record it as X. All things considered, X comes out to 315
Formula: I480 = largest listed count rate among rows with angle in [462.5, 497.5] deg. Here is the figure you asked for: 329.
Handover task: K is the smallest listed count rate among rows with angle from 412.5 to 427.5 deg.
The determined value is 95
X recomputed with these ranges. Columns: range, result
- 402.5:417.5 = 158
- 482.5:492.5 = 322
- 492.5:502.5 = 323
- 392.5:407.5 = 254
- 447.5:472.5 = 299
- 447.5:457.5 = 297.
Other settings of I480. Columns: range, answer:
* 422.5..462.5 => 301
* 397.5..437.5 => 260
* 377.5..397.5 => 298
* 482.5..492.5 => 328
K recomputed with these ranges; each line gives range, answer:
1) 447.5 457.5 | 293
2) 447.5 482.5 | 280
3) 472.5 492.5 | 316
